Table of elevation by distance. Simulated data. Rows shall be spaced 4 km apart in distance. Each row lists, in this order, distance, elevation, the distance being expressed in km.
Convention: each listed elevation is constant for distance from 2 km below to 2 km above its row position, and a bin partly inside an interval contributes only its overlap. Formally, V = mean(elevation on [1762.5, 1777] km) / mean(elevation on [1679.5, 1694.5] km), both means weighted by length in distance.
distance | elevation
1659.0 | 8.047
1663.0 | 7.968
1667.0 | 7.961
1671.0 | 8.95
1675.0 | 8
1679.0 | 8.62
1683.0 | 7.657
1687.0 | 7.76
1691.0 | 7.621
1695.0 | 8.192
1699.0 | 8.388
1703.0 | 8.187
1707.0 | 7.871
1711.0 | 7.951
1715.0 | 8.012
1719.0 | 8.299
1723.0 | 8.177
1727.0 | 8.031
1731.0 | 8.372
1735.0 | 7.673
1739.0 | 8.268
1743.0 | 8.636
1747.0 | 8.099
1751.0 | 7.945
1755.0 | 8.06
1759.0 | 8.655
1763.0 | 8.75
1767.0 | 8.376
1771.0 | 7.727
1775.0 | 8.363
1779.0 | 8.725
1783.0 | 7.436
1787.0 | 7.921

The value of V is 1.1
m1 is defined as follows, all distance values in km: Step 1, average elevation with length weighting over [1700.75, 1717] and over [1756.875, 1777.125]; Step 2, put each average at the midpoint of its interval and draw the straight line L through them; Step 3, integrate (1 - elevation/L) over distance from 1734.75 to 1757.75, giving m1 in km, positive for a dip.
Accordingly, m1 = 0.2 km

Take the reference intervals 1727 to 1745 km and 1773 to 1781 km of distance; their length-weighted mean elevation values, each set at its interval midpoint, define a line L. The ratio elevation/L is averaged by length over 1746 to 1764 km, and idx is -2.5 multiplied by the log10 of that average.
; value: 0.01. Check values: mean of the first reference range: 8.21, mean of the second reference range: 8.54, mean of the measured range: 8.29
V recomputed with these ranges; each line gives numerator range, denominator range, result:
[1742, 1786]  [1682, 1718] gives 1.03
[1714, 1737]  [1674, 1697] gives 1.02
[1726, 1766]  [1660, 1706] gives 1.02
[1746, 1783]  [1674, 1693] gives 1.04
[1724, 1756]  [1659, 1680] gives 0.99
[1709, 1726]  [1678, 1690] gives 1.02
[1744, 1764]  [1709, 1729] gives 1.02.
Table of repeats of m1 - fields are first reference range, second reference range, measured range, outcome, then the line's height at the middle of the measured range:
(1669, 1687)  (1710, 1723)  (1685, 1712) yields 0.6 km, 8.17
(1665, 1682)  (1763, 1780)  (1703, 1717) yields 0.6 km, 8.33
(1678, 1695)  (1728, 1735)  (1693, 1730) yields -0.5 km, 8.03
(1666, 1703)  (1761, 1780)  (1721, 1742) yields 0.3 km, 8.26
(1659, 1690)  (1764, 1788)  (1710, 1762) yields -0.4 km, 8.12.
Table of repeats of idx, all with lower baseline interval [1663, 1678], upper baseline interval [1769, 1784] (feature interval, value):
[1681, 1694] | 0.07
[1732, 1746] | 0.00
